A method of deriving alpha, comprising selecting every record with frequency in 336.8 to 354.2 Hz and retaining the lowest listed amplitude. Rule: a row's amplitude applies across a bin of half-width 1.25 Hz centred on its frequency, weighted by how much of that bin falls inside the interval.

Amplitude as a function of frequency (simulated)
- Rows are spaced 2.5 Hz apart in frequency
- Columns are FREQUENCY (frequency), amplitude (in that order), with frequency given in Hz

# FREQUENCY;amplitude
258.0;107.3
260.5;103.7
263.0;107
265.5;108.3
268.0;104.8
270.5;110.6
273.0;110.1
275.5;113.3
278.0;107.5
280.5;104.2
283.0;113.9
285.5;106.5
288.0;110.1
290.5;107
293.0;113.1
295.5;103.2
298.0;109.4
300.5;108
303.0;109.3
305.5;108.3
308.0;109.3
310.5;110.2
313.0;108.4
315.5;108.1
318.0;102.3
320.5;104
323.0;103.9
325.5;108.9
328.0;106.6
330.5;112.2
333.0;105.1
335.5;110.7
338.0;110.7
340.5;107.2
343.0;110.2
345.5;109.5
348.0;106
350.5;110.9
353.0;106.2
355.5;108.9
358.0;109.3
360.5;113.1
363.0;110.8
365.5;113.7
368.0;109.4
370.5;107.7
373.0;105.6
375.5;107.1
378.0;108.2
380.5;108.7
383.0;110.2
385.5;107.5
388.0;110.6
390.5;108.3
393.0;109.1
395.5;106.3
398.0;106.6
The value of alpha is 106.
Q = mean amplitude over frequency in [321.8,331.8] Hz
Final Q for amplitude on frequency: 108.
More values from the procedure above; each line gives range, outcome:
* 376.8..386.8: 109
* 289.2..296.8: 108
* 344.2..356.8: 108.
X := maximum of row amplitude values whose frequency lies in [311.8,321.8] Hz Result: 108.4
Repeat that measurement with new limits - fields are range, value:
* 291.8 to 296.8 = 113.1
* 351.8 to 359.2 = 109.3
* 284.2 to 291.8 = 110.1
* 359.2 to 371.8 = 113.7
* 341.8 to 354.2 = 110.9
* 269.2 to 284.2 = 113.9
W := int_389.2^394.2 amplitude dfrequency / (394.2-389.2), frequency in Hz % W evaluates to 109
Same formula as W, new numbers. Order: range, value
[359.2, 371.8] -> 111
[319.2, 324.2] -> 104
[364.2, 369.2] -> 112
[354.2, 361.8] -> 110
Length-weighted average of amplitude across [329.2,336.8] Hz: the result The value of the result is 109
